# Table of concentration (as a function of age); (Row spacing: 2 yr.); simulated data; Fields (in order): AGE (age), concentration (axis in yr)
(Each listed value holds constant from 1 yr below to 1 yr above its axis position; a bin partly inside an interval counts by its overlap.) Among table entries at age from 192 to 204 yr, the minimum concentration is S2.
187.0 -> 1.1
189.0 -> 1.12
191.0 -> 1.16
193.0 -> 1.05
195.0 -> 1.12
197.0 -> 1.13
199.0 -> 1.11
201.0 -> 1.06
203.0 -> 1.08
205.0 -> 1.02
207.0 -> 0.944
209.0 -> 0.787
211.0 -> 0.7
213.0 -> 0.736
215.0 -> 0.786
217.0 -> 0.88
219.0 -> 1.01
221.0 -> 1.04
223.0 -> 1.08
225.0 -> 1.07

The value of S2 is 1.05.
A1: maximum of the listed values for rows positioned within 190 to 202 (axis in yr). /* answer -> 1.16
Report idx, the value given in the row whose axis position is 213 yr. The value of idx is 0.736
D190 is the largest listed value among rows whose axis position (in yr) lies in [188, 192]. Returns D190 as 1.16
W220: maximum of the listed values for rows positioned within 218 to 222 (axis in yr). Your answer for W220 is 1.04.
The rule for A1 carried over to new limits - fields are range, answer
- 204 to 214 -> 1.02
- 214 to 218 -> 0.88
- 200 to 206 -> 1.08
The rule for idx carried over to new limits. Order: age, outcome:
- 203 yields 1.08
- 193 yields 1.05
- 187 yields 1.1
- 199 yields 1.11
